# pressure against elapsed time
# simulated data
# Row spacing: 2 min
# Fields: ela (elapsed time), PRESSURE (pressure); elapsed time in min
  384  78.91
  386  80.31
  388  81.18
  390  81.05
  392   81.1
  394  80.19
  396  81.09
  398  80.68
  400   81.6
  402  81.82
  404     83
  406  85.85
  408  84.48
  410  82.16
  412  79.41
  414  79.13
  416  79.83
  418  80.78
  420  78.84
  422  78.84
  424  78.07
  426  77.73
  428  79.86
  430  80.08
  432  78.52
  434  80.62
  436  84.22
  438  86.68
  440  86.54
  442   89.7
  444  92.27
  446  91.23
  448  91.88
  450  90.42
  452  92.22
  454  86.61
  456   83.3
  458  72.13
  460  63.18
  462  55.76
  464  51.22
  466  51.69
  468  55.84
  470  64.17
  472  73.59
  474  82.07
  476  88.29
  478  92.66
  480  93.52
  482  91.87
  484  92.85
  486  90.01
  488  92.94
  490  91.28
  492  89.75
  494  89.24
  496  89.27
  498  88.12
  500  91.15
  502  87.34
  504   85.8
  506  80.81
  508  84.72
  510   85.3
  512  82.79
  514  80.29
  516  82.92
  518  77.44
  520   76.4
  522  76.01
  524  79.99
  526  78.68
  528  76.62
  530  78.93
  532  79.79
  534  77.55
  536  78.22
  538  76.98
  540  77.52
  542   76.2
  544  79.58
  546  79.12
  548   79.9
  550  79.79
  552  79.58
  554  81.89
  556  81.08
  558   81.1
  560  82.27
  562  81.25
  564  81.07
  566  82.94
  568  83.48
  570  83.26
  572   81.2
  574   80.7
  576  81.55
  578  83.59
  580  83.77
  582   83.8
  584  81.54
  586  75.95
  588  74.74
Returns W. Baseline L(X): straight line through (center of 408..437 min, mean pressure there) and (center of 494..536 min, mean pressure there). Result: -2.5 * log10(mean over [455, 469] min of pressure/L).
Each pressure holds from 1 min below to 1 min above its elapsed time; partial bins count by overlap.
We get 0.291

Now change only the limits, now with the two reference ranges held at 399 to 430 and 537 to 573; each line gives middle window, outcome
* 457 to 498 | 0.02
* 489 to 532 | -0.04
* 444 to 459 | -0.08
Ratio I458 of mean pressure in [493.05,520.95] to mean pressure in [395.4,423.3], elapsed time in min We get 1.04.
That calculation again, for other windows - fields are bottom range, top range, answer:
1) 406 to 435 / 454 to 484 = 0.92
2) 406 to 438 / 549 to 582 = 1.02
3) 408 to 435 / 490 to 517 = 1.08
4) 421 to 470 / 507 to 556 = 1.02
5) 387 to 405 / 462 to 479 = 0.85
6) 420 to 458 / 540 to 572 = 0.96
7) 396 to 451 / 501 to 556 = 0.96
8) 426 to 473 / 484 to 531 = 1.09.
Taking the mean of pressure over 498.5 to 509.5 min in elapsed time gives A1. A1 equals 86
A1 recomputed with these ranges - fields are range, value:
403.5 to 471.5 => 78.6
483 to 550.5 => 82.8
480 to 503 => 90.5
